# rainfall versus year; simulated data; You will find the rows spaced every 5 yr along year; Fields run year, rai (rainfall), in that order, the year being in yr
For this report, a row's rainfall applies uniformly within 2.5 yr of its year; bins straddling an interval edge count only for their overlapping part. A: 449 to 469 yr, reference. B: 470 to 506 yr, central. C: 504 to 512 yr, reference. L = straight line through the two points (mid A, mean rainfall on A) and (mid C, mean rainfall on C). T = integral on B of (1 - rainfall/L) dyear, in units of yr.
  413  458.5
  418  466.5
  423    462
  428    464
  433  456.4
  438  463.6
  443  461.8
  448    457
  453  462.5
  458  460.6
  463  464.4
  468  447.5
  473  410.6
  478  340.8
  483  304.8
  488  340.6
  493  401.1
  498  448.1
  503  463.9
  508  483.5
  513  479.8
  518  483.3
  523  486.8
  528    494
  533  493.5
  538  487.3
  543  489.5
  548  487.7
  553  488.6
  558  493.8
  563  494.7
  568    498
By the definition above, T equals 6.3 yr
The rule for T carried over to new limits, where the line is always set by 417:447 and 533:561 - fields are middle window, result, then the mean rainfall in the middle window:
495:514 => 0.5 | 466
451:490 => 5.5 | 404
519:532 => -0.1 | 490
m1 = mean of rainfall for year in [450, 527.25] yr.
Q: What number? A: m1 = 433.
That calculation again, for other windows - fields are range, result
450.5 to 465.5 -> 462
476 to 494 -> 342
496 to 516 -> 470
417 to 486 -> 436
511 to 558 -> 488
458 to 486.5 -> 398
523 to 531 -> 492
